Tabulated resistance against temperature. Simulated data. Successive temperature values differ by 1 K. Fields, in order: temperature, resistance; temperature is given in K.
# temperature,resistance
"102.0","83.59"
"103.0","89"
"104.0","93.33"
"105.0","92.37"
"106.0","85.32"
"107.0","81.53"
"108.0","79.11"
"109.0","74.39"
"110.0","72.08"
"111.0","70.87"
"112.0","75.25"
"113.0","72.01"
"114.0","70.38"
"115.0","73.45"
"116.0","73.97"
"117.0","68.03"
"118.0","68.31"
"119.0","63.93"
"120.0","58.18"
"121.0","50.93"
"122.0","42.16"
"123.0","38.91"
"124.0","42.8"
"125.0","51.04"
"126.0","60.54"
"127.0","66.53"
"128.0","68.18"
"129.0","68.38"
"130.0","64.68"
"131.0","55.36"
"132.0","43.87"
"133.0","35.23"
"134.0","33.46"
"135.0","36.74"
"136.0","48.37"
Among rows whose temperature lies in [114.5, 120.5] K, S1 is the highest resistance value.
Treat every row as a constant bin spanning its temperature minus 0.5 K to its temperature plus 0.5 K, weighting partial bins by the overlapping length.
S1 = 73.97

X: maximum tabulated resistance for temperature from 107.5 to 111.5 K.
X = 79.11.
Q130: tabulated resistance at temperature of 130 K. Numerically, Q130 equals 64.68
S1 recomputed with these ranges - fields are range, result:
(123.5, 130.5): 68.38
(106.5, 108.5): 81.53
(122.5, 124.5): 42.8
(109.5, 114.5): 75.25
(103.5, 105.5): 93.33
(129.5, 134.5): 64.68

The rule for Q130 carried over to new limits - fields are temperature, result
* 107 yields 81.53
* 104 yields 93.33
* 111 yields 70.87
